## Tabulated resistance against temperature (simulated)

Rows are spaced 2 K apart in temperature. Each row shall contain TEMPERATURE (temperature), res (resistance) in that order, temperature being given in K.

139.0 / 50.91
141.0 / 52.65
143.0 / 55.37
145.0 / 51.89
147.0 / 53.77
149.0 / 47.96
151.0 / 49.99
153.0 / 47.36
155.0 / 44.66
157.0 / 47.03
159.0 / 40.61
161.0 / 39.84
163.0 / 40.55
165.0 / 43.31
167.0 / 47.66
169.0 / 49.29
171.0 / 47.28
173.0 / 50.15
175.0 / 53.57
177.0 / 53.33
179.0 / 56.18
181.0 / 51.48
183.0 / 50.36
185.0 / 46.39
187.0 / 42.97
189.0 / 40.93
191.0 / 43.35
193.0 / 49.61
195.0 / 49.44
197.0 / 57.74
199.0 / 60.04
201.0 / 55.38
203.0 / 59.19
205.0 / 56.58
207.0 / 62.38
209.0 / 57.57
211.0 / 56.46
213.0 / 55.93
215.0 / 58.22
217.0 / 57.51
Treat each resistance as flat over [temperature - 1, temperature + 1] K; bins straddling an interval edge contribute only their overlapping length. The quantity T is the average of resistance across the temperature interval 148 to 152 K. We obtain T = 49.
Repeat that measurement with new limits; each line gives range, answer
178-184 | 52.7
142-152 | 51.8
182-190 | 45.2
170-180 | 52.1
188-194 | 44.6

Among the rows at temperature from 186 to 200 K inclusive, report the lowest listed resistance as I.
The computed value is 40.93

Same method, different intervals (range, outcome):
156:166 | 39.84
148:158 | 44.66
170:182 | 47.28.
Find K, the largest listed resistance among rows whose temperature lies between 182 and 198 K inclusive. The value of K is 57.74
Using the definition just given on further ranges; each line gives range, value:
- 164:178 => 53.57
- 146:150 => 53.77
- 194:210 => 62.38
